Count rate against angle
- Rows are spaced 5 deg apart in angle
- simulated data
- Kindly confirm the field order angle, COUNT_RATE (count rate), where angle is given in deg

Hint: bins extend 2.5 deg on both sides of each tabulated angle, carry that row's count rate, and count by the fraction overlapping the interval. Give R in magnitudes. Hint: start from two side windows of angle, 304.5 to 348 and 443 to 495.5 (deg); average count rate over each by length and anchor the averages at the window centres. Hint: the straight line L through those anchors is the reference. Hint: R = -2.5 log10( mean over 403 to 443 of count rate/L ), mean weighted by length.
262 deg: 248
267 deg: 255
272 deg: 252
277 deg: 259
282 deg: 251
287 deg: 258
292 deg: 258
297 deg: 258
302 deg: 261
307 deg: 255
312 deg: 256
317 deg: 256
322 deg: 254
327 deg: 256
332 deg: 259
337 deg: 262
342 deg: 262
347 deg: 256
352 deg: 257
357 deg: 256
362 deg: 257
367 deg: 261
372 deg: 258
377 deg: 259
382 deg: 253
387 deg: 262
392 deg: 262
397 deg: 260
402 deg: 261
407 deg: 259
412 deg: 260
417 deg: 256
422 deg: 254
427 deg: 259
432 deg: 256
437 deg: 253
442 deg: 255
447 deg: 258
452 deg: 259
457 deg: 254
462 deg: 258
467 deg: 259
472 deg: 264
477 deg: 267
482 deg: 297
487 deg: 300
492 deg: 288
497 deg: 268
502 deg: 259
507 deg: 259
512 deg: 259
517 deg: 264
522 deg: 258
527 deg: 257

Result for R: 0.04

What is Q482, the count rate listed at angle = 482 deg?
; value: 297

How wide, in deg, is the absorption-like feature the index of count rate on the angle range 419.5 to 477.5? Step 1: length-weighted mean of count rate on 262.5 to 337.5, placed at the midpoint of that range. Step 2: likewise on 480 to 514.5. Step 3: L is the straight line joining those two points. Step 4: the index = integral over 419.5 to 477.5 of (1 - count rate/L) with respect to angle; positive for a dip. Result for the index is 2.79 deg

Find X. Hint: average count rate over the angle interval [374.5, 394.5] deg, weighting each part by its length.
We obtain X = 259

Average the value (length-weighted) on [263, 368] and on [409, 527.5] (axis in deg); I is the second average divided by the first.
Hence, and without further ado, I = 1.03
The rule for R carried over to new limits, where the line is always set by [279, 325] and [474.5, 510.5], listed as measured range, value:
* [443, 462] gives 0.06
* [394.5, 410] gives 0.03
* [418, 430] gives 0.05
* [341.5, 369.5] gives 0.02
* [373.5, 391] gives 0.03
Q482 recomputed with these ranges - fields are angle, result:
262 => 248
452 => 259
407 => 259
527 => 257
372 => 258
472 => 264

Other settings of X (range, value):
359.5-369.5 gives 259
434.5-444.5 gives 254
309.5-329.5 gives 256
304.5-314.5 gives 256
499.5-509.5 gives 259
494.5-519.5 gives 262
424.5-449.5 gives 256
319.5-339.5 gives 258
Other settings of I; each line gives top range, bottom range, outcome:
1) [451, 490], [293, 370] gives 1.05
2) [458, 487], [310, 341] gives 1.05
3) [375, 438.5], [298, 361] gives 1.00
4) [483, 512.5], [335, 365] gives 1.06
